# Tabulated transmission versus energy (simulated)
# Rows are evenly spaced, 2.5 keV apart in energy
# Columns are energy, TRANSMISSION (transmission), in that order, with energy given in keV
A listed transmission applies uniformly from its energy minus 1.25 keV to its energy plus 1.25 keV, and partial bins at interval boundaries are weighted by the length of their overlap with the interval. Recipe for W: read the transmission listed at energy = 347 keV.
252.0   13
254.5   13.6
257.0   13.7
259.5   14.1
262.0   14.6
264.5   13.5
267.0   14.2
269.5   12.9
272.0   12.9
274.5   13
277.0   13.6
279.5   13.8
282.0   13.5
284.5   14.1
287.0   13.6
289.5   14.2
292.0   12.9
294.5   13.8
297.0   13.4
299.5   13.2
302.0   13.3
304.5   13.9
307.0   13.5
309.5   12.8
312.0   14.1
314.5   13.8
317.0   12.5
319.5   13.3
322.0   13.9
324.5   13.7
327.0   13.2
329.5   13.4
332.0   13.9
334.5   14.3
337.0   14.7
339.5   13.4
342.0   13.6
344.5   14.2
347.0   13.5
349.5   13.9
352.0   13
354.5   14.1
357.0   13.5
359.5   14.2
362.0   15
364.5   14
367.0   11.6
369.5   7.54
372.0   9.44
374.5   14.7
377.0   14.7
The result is 13.5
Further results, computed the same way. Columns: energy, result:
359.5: 14.2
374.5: 14.7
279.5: 13.8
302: 13.3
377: 14.7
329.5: 13.4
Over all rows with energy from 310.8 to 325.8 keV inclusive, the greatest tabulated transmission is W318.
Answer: 14.1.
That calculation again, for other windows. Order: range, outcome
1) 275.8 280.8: 13.8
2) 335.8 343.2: 14.7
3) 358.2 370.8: 15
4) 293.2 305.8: 13.9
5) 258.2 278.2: 14.6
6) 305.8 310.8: 13.5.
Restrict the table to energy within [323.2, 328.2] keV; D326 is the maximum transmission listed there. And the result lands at 13.7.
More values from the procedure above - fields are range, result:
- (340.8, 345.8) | 14.2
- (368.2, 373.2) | 9.44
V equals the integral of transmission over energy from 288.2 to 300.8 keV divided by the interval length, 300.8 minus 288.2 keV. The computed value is 13.5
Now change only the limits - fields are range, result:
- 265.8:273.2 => 13.3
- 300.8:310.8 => 13.4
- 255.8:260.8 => 13.9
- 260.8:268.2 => 14.1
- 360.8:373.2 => 11.5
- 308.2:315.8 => 13.6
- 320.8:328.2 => 13.6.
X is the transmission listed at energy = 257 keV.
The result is 13.7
